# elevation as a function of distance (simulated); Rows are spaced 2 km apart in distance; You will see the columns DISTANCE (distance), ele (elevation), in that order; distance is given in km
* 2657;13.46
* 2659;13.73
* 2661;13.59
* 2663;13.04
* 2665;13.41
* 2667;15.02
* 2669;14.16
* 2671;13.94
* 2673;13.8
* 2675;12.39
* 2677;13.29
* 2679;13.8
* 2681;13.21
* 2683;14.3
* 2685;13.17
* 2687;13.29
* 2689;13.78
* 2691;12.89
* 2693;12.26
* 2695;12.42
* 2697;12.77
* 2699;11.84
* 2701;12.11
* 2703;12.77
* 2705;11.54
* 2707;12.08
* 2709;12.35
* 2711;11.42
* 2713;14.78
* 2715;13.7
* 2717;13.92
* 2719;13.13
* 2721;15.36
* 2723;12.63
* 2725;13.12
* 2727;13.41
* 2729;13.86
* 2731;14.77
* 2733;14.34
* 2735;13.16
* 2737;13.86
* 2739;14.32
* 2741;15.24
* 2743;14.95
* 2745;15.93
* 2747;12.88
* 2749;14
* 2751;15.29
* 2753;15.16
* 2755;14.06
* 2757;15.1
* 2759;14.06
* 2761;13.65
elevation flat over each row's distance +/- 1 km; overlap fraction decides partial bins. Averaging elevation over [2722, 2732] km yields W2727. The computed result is 13.6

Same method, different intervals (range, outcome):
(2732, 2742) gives 14.2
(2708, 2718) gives 13.2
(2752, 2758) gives 14.8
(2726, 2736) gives 13.9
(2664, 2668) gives 14.2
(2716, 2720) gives 13.5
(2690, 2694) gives 12.6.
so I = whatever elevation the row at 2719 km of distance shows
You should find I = 13.13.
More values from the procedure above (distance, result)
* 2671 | 13.94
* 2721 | 15.36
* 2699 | 11.84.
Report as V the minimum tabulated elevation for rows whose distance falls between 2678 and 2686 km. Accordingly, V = 13.17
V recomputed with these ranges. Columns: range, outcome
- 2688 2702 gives 11.84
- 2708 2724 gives 11.42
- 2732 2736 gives 13.16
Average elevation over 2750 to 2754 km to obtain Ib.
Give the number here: 15.2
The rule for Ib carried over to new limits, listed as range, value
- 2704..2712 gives 11.8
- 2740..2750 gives 14.6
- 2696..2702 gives 12.2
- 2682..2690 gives 13.6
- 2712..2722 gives 14.2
